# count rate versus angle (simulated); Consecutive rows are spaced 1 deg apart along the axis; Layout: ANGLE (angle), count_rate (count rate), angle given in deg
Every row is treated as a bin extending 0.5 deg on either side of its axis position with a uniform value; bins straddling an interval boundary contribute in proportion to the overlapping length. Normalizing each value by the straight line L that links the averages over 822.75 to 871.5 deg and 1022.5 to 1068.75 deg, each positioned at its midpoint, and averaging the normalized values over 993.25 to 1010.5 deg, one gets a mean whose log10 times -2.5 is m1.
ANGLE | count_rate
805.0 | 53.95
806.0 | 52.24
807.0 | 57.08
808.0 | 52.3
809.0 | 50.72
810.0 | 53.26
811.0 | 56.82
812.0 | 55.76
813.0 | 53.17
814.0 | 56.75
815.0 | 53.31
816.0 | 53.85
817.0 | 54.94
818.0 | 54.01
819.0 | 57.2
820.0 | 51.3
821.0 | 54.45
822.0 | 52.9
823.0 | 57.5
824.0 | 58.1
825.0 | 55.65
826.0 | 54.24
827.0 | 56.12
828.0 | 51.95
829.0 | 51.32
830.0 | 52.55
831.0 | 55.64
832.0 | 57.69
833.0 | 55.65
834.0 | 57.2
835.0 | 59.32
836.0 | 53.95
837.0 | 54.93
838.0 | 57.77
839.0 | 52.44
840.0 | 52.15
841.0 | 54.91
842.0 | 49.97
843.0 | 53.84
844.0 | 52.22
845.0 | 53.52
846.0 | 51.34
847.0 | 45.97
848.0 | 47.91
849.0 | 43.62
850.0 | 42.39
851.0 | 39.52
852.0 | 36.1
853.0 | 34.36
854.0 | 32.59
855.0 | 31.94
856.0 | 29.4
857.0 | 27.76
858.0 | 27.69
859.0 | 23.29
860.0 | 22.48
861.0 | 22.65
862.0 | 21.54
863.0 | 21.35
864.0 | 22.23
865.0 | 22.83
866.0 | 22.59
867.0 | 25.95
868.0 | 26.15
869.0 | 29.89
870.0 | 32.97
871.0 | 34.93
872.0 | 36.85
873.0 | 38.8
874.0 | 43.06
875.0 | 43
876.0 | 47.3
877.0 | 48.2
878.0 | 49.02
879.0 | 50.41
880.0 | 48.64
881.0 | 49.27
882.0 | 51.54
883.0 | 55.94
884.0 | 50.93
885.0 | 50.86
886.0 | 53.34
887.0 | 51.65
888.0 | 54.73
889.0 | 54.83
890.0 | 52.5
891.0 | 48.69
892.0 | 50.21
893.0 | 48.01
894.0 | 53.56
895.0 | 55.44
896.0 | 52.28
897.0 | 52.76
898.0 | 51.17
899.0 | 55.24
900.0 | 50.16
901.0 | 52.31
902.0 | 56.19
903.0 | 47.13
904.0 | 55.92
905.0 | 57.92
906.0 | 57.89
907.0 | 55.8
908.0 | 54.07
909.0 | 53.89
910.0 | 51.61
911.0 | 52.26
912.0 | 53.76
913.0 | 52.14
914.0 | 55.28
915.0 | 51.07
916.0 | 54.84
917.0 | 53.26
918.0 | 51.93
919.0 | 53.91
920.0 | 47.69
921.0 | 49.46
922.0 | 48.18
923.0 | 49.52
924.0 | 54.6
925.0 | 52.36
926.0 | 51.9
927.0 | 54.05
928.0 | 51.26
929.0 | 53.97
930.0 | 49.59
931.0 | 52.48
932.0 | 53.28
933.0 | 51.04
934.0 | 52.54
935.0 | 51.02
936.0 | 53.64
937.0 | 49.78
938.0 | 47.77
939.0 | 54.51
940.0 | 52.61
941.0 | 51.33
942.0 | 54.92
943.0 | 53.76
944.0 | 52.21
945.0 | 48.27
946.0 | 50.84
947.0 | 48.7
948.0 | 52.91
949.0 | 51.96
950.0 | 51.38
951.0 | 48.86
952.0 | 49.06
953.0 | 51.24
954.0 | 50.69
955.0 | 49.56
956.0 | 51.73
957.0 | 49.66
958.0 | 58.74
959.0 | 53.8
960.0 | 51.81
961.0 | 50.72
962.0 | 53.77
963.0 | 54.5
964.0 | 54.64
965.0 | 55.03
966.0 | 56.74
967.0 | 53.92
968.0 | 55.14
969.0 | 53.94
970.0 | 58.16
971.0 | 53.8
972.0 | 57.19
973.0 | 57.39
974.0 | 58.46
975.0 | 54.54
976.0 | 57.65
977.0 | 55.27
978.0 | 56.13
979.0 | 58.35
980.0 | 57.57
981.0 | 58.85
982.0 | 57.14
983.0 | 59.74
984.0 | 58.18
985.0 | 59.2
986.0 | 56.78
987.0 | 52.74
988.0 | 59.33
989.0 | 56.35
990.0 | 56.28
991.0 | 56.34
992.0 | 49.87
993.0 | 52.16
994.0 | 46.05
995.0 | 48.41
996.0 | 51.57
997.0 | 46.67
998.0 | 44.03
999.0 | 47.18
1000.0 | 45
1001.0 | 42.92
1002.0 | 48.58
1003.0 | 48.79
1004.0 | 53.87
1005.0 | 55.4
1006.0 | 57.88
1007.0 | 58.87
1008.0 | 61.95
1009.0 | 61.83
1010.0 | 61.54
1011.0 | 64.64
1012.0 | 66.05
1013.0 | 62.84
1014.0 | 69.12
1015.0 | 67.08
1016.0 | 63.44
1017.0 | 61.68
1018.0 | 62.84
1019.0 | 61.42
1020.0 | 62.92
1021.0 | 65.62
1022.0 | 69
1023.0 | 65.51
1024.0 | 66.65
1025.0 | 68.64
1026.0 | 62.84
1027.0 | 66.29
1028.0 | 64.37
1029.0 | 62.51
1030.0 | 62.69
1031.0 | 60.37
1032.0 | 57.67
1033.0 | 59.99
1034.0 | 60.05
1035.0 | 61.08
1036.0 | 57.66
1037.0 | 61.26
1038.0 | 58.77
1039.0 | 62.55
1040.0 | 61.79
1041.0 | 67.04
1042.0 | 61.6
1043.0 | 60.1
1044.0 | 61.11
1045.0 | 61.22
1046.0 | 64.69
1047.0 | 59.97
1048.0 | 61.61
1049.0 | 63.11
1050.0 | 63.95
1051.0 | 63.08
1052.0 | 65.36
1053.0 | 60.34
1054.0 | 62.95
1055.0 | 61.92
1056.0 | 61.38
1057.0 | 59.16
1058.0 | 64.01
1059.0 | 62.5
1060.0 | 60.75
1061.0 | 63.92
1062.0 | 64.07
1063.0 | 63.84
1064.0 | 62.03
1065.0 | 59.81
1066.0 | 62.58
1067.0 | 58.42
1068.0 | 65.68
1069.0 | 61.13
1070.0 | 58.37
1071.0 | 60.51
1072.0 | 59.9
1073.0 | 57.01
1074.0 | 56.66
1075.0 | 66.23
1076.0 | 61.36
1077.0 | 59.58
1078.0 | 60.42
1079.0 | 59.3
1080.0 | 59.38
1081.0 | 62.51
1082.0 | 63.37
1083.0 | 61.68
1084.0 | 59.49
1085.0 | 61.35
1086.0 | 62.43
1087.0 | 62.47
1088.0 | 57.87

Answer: 0.12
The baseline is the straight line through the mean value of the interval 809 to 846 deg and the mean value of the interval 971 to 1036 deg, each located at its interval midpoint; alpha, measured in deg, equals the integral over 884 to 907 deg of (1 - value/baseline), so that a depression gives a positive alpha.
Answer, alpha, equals 1.2 deg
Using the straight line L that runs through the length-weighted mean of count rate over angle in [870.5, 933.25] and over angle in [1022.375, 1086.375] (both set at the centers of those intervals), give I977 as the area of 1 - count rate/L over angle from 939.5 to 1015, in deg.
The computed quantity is 2.76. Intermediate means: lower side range 51.2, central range 54.4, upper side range 61.8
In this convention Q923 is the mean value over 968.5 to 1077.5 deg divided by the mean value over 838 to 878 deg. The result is 1.59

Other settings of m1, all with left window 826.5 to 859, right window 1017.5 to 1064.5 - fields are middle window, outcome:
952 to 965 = 0.074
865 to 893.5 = 0.136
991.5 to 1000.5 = 0.229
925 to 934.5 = 0.036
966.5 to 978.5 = 0.025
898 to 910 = -0.041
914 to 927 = 0.030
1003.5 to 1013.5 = -0.007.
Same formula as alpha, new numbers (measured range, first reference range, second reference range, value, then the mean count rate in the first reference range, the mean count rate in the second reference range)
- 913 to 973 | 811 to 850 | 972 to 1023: 3.76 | 53.7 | 57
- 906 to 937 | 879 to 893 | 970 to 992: 0.67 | 51.6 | 56.9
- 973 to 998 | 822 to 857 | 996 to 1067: 1.30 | 49.5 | 60.7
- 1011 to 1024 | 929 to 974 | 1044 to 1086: -1.57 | 52.7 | 61.6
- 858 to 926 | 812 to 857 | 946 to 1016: 8.00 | 50.6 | 54.8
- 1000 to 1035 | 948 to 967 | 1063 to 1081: -2.66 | 52.5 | 60.6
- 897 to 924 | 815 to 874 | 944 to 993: -1.88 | 43.7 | 54.4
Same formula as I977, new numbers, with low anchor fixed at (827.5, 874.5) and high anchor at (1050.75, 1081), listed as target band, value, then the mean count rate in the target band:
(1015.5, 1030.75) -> -1.9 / 64.4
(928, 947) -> -1.1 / 51.8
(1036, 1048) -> -0.5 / 61.6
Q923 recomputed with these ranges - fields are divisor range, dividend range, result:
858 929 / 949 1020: 1.19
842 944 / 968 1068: 1.28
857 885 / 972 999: 1.52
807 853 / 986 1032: 1.11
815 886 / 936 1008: 1.19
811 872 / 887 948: 1.17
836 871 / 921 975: 1.40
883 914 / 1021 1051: 1.18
